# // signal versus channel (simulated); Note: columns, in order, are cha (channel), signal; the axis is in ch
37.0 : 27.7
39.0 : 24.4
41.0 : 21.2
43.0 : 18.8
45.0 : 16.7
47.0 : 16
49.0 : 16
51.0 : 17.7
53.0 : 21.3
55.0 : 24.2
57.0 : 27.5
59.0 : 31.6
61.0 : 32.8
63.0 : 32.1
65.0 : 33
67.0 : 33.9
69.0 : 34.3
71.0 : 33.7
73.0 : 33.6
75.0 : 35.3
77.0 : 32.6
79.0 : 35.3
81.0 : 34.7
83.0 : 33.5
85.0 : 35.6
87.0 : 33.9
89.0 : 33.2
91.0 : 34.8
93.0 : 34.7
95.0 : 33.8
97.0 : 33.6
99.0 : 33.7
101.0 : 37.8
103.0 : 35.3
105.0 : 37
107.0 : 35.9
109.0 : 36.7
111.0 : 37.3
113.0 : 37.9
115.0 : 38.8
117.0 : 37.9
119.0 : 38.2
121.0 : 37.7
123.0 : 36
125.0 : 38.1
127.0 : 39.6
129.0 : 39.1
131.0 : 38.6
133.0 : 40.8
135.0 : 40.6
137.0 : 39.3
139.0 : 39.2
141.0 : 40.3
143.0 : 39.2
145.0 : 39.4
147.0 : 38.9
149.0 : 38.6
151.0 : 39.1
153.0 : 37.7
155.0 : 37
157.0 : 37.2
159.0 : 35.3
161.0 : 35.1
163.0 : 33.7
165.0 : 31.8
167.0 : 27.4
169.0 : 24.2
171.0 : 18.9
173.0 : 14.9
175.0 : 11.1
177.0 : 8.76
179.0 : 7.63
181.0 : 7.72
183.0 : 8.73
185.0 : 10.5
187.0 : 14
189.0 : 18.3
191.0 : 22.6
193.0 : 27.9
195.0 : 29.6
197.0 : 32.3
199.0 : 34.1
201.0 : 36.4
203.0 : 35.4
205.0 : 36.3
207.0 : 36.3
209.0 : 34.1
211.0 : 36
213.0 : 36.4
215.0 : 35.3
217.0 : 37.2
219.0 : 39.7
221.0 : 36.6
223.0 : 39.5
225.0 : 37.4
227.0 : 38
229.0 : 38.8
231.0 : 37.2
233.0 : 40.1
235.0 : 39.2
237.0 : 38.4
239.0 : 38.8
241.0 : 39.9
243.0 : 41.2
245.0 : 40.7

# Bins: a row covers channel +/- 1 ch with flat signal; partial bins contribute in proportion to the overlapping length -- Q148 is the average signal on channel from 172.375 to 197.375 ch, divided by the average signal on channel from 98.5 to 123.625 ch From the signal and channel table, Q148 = 0.4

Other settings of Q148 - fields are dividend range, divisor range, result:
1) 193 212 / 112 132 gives 0.89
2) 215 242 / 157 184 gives 1.83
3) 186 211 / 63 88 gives 0.88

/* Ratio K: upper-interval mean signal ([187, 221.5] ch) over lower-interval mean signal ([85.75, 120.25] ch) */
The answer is 0.9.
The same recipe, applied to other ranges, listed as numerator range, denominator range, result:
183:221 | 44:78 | 1.09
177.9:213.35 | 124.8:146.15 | 0.65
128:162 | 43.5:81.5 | 1.36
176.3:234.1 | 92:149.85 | 0.78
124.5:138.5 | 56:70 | 1.23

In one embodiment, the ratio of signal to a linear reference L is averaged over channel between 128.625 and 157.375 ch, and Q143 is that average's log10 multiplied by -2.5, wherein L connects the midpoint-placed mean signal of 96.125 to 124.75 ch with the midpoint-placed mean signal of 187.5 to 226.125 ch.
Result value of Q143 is -0.10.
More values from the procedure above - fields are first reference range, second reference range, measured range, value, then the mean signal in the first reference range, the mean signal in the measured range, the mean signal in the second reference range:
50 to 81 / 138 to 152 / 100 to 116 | -0.05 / 30.7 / 37.1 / 39.2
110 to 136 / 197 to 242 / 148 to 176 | 0.25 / 38.5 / 30.1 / 37.2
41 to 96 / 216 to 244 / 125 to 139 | -0.19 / 29.5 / 39.5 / 38.7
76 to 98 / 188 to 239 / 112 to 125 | -0.10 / 34.2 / 37.8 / 35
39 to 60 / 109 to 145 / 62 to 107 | -0.19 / 21.3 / 34.4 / 38.7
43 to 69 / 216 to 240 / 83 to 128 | -0.24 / 25.3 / 36.2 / 38.4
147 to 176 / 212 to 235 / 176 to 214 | 0.37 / 30.4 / 24.9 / 37.9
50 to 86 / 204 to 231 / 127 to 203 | 0.19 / 31.3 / 29.3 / 37.1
